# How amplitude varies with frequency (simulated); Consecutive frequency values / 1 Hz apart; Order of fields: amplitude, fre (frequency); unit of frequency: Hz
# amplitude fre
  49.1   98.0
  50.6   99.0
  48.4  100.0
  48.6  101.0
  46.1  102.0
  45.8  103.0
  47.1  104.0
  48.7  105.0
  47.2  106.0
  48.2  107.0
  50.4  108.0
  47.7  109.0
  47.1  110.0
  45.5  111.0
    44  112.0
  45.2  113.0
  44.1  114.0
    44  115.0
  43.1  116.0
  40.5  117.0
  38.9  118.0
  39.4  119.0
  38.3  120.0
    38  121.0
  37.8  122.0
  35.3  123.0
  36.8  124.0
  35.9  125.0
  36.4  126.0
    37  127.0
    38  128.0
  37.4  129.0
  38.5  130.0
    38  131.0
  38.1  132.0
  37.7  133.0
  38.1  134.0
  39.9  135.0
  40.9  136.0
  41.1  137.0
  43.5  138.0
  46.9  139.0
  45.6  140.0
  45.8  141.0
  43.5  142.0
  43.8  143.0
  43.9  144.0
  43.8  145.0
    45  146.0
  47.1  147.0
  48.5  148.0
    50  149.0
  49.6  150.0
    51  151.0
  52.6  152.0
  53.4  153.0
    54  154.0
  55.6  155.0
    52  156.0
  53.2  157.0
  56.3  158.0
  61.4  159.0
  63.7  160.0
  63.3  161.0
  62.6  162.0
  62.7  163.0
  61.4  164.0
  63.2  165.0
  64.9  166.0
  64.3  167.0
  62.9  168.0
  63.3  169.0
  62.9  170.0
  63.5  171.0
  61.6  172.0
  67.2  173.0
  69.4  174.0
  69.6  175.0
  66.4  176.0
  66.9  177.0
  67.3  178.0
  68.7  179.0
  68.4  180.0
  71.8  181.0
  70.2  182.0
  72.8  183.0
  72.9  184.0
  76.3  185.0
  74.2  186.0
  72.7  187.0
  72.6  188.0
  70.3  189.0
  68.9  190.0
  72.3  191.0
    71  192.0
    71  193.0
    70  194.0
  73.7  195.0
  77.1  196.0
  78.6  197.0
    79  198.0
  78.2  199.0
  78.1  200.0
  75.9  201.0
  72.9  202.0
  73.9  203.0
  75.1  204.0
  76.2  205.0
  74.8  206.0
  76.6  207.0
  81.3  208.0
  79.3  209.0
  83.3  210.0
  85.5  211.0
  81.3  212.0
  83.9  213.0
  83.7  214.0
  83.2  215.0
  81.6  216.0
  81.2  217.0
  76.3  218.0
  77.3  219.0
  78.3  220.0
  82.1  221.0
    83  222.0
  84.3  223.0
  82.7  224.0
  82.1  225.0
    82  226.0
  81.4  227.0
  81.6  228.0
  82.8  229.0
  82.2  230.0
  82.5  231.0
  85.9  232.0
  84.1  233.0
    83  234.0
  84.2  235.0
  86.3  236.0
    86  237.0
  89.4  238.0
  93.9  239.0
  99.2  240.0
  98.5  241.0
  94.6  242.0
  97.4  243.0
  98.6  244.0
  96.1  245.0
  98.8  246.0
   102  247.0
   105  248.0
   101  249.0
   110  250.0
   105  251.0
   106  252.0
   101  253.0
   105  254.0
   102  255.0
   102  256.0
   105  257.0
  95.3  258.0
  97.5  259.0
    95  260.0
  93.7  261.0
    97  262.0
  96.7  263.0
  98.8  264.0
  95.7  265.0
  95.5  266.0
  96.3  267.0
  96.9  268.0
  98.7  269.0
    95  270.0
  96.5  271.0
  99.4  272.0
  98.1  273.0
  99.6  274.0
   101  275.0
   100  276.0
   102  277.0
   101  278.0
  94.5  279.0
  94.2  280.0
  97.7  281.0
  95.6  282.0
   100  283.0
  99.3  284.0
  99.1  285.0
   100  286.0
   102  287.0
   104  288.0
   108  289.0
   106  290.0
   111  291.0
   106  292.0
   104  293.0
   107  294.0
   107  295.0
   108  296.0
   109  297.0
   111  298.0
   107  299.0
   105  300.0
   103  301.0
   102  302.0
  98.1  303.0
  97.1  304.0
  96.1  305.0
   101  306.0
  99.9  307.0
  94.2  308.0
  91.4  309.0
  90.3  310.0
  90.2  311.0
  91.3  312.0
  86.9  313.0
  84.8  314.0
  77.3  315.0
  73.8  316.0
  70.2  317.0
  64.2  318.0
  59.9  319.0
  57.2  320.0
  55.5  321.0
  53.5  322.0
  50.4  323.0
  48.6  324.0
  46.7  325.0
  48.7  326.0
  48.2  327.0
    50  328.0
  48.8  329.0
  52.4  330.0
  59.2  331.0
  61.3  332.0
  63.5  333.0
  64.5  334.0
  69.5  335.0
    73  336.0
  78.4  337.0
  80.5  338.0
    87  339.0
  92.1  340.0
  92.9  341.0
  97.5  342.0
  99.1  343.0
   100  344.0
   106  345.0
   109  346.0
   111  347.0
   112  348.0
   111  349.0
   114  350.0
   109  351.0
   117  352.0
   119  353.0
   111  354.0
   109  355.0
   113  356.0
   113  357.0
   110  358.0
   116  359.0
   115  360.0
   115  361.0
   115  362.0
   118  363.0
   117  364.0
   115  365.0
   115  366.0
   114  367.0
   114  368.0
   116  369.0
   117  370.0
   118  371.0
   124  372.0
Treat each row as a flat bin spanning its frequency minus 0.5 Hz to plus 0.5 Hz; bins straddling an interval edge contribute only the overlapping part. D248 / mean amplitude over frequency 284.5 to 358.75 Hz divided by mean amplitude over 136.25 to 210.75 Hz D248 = 1.40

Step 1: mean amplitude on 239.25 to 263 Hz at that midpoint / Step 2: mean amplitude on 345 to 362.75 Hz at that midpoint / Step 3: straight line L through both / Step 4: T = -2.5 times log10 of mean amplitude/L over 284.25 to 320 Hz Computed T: 0.11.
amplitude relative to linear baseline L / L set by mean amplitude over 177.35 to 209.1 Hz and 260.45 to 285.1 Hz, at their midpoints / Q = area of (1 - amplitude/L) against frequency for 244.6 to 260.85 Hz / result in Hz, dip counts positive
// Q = -1.8 Hz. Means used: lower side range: 73.7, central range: 102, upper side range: 97.7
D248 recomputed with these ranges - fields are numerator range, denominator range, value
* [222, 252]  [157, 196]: 1.35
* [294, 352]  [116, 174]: 1.72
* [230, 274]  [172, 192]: 1.37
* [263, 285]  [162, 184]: 1.48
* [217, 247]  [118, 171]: 1.80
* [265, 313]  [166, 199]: 1.43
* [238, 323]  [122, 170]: 1.97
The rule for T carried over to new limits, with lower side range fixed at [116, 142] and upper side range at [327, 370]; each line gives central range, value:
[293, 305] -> -0.23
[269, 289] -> -0.25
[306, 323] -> 0.14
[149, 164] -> -0.20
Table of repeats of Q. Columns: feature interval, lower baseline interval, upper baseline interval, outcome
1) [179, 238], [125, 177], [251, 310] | -4.1 Hz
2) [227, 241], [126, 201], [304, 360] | -3.4 Hz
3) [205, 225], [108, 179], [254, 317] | -1.8 Hz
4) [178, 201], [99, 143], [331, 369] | -4.9 Hz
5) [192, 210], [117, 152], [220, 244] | -0.9 Hz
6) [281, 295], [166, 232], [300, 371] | -3.0 Hz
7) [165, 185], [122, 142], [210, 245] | -2.3 Hz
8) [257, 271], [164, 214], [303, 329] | -4.6 Hz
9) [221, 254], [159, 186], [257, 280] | -1.5 Hz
